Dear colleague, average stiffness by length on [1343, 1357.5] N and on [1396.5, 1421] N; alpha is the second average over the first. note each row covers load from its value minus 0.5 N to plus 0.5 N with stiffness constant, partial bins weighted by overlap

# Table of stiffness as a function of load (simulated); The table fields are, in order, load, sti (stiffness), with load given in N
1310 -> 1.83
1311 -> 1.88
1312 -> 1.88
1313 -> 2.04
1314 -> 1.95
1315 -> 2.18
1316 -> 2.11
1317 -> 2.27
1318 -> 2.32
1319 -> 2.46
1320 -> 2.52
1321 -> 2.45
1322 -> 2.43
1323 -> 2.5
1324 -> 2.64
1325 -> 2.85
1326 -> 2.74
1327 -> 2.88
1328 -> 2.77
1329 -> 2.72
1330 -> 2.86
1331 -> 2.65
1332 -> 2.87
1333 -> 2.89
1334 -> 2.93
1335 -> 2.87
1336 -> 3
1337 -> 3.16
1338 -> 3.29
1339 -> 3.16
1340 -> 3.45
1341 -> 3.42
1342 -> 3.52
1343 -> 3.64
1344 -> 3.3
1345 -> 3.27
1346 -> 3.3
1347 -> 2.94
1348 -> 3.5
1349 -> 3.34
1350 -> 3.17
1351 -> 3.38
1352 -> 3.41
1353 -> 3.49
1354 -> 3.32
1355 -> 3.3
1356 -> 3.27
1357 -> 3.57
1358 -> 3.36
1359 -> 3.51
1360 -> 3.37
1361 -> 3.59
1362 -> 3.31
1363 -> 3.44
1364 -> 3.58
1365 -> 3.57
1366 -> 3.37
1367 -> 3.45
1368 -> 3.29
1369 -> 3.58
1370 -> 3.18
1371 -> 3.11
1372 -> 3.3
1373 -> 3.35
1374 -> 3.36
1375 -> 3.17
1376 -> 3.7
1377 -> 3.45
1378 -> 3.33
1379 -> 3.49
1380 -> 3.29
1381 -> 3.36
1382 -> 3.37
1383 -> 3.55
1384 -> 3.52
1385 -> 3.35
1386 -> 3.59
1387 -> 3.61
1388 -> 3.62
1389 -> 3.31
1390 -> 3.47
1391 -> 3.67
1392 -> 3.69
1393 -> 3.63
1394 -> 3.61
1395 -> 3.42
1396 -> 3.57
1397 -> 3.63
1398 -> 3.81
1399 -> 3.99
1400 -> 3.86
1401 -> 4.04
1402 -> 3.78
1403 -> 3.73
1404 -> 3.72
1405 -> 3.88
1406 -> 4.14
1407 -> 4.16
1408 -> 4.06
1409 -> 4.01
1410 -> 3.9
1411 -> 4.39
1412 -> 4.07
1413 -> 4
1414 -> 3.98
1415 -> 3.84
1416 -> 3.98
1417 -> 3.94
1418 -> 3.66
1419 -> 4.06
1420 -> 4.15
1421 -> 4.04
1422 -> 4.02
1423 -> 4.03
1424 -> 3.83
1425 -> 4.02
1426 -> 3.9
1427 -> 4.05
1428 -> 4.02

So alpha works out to 1.2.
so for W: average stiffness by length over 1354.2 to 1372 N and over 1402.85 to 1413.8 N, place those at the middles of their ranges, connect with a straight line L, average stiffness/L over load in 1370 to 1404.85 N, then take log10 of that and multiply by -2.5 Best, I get 0.06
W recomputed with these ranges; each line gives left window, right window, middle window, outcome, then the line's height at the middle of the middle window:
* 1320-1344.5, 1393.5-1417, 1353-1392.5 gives 0.01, 3.47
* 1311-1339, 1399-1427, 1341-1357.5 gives -0.13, 2.98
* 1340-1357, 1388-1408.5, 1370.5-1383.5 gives 0.07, 3.59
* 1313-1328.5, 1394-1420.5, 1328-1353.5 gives -0.14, 2.79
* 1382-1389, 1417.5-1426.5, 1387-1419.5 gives -0.03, 3.73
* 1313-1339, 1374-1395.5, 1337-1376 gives -0.10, 3.08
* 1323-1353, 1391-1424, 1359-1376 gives 0.01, 3.44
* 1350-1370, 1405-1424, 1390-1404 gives 0.03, 3.82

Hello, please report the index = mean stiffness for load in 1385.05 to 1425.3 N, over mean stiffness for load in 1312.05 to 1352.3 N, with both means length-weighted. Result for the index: 1.34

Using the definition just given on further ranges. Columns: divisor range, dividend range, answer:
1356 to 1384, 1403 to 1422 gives 1.17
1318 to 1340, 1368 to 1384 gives 1.21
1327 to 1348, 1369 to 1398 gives 1.12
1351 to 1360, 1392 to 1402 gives 1.10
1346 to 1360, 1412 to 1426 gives 1.18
